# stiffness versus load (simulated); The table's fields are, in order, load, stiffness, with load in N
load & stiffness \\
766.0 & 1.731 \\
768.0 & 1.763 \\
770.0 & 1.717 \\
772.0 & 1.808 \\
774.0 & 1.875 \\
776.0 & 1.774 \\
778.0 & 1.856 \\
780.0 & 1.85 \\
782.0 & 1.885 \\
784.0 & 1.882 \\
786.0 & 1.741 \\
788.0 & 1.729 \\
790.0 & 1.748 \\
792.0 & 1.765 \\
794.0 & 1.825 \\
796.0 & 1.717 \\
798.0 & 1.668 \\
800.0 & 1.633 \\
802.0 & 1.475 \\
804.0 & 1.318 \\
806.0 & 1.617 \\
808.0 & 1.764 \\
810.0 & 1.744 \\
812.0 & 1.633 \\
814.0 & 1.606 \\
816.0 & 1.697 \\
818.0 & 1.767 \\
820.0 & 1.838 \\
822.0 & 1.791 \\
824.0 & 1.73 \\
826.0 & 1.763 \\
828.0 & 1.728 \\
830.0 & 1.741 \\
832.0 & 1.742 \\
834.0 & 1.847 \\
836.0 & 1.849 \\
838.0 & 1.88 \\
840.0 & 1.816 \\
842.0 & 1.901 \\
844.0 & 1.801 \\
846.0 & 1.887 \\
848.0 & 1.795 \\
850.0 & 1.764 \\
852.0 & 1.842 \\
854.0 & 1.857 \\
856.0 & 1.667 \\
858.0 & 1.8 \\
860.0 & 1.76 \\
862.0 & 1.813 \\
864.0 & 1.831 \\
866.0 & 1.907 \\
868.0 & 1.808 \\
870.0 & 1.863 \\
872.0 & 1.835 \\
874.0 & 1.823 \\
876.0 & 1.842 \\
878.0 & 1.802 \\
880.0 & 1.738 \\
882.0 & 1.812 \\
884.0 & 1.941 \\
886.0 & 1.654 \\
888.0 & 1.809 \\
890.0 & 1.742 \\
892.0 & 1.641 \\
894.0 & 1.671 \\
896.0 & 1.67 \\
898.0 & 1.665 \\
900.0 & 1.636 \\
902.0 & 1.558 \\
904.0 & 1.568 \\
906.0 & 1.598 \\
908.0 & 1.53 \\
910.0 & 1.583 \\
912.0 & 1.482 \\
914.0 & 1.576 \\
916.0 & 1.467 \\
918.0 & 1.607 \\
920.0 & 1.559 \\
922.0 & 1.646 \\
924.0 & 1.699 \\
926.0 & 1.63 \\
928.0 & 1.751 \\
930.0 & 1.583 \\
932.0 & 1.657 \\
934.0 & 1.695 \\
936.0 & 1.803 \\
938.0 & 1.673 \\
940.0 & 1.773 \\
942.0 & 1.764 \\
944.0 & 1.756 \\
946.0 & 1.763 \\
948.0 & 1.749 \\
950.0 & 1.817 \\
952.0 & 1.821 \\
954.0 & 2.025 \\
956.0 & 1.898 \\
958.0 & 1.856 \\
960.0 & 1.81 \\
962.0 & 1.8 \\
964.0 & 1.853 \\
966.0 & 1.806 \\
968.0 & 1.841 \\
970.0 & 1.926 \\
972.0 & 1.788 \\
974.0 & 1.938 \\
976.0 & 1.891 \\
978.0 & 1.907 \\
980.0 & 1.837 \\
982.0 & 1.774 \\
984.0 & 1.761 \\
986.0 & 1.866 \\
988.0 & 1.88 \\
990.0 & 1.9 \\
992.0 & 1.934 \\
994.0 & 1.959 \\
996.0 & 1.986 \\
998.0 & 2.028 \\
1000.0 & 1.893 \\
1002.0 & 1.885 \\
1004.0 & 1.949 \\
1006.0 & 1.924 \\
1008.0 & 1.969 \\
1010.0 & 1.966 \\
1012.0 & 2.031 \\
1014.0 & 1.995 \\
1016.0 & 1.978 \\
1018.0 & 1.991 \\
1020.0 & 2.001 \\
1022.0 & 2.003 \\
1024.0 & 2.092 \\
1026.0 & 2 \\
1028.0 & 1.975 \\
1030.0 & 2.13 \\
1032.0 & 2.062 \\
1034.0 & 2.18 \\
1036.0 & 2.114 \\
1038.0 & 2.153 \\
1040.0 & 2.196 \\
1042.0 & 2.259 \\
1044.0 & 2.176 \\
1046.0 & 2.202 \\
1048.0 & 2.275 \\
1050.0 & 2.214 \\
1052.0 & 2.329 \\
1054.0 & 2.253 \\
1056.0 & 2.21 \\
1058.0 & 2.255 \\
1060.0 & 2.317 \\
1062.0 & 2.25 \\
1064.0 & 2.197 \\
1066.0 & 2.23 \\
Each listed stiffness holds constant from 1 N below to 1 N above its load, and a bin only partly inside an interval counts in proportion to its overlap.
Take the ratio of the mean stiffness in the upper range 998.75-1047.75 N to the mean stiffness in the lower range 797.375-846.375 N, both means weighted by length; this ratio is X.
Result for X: 1.19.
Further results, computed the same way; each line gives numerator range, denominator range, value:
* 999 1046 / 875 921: 1.23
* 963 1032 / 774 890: 1.09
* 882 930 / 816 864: 0.91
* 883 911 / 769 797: 0.92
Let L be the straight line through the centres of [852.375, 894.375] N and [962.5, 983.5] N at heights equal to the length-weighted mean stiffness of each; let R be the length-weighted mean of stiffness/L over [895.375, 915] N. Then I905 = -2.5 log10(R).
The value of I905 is 0.15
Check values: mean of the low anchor 1.79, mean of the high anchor 1.85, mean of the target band 1.59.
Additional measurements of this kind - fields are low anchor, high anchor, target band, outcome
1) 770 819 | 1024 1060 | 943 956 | 0.10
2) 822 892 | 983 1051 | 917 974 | 0.10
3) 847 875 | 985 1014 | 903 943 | 0.15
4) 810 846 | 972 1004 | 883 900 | 0.06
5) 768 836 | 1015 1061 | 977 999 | 0.09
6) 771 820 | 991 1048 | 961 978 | 0.06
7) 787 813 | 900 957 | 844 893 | -0.08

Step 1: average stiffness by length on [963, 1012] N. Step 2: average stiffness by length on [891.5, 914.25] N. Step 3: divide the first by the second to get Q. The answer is 1.19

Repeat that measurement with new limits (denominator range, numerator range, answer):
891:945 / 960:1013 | 1.16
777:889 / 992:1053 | 1.16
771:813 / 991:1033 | 1.15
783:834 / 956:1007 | 1.10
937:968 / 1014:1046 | 1.15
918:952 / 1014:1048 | 1.23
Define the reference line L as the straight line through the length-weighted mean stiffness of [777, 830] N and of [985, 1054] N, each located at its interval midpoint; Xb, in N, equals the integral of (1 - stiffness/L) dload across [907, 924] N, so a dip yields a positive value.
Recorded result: 2.93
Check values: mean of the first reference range 1.72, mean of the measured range 1.56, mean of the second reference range 2.05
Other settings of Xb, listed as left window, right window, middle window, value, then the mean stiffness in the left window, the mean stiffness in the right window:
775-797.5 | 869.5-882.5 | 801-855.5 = 1.7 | 1.79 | 1.81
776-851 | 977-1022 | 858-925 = 4.5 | 1.75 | 1.93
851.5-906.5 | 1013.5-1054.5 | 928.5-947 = 1.7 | 1.76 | 2.12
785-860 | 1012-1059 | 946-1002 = 4.1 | 1.74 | 2.13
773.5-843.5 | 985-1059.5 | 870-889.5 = 0.5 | 1.75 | 2.06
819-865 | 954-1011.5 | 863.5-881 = -0.1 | 1.8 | 1.89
